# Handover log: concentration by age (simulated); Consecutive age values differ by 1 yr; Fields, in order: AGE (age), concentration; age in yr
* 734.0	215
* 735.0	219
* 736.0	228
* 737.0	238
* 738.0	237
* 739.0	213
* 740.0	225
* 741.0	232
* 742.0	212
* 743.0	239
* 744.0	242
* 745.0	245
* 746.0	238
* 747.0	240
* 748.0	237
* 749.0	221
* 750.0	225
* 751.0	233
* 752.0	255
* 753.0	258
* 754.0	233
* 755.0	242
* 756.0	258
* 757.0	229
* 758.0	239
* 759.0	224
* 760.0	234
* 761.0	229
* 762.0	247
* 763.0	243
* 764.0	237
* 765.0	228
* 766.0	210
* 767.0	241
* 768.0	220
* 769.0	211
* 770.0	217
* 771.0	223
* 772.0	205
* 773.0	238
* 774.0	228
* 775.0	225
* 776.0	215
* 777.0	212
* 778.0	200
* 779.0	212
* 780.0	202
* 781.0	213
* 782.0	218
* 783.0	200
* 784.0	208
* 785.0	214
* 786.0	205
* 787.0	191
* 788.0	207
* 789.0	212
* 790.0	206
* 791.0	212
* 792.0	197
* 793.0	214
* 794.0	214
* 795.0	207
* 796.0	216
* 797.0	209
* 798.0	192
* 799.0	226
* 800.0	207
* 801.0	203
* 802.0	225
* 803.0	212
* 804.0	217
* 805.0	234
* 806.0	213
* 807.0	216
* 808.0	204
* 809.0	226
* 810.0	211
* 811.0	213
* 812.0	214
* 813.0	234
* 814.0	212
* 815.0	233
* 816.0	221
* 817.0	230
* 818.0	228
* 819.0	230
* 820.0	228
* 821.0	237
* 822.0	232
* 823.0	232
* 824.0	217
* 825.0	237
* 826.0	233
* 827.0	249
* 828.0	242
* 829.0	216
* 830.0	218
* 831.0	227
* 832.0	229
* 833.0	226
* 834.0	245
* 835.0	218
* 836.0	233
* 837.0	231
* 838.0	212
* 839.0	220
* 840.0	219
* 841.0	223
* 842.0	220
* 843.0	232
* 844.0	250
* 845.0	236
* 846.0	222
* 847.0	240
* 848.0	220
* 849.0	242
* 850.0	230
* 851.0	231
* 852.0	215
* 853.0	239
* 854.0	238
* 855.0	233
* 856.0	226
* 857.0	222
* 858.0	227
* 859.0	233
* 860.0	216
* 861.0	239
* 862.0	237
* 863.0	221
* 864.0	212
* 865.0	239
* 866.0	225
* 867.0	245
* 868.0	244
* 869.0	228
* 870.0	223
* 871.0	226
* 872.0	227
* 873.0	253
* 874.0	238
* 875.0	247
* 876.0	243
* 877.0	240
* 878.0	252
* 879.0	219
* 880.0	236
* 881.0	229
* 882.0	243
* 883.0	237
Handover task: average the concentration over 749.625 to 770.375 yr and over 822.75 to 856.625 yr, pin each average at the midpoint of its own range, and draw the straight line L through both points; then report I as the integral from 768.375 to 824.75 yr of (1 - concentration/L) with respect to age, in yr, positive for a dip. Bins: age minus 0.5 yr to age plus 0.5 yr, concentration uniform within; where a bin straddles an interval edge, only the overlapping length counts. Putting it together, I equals 3.9 yr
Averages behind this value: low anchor 234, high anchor 229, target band 216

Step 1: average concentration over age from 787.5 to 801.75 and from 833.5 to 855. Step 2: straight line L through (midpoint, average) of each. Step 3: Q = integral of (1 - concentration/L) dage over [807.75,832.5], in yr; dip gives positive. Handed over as -0.8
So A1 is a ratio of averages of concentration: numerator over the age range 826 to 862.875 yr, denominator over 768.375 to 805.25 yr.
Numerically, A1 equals 1.08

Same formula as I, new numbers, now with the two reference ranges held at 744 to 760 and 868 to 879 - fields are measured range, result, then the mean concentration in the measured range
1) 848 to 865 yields 0.6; 229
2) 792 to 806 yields 1.5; 213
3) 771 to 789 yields 2.0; 212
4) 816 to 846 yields 1.1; 229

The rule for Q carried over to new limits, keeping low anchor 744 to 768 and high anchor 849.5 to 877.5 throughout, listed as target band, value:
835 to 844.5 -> 0.3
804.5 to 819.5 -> 0.8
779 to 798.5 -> 2.3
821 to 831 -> 0.1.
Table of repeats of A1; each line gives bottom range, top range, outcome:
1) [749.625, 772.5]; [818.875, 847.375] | 0.99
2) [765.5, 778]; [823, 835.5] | 1.05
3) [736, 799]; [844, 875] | 1.04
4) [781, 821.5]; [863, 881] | 1.09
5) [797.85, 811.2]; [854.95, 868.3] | 1.07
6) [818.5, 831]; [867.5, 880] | 1.03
